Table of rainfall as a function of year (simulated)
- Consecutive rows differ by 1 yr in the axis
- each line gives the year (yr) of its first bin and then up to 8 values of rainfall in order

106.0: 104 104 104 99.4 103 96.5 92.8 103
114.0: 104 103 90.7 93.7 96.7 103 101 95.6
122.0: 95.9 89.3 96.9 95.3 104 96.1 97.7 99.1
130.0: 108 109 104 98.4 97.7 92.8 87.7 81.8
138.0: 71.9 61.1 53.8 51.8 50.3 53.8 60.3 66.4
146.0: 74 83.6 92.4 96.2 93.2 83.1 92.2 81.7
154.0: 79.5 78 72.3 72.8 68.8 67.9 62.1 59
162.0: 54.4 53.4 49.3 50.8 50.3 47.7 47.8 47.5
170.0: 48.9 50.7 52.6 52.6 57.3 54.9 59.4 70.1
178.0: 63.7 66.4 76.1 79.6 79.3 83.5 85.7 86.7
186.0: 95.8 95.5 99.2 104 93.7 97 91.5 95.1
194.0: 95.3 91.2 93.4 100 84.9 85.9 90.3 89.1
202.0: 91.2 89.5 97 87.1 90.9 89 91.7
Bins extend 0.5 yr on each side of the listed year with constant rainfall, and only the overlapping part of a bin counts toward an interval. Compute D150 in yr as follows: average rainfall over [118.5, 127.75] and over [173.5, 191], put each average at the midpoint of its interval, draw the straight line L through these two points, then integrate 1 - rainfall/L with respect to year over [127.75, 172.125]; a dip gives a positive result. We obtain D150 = 8.7 yr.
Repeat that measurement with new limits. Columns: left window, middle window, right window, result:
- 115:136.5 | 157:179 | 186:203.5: 8.98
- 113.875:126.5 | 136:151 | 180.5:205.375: 3.72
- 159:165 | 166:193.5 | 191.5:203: 0.81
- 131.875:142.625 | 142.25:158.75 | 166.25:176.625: -2.69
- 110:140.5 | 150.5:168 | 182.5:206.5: 5.20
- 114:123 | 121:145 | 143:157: 1.31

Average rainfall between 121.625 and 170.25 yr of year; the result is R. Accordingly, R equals 76.2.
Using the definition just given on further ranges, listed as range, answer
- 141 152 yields 75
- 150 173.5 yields 62.6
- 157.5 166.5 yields 57.3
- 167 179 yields 55.2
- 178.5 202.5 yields 89.6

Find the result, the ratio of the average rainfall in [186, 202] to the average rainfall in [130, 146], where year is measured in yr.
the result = 1.22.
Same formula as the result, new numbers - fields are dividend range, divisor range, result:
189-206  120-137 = 0.95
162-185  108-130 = 0.62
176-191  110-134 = 0.85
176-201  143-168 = 1.25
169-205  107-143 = 0.88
